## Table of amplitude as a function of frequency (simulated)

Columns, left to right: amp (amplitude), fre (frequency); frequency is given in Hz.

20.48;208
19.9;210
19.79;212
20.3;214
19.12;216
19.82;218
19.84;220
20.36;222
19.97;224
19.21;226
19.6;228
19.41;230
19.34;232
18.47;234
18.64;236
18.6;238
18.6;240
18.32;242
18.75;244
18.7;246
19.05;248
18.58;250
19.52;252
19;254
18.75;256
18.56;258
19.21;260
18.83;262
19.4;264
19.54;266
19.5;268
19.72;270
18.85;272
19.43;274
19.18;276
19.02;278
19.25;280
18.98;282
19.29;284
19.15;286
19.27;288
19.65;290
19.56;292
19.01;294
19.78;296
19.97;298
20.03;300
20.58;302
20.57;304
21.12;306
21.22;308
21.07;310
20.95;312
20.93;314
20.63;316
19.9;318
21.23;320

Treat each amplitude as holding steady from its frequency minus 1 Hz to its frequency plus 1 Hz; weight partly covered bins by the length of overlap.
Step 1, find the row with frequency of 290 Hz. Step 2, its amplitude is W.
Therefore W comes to 19.65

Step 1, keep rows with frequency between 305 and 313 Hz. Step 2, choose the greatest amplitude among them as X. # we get 21.22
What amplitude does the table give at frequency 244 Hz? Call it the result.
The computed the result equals 18.75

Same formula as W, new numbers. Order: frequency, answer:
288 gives 19.27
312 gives 20.95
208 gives 20.48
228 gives 19.6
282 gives 18.98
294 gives 19.01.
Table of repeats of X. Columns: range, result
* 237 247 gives 18.75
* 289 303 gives 20.58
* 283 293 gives 19.65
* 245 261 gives 19.52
